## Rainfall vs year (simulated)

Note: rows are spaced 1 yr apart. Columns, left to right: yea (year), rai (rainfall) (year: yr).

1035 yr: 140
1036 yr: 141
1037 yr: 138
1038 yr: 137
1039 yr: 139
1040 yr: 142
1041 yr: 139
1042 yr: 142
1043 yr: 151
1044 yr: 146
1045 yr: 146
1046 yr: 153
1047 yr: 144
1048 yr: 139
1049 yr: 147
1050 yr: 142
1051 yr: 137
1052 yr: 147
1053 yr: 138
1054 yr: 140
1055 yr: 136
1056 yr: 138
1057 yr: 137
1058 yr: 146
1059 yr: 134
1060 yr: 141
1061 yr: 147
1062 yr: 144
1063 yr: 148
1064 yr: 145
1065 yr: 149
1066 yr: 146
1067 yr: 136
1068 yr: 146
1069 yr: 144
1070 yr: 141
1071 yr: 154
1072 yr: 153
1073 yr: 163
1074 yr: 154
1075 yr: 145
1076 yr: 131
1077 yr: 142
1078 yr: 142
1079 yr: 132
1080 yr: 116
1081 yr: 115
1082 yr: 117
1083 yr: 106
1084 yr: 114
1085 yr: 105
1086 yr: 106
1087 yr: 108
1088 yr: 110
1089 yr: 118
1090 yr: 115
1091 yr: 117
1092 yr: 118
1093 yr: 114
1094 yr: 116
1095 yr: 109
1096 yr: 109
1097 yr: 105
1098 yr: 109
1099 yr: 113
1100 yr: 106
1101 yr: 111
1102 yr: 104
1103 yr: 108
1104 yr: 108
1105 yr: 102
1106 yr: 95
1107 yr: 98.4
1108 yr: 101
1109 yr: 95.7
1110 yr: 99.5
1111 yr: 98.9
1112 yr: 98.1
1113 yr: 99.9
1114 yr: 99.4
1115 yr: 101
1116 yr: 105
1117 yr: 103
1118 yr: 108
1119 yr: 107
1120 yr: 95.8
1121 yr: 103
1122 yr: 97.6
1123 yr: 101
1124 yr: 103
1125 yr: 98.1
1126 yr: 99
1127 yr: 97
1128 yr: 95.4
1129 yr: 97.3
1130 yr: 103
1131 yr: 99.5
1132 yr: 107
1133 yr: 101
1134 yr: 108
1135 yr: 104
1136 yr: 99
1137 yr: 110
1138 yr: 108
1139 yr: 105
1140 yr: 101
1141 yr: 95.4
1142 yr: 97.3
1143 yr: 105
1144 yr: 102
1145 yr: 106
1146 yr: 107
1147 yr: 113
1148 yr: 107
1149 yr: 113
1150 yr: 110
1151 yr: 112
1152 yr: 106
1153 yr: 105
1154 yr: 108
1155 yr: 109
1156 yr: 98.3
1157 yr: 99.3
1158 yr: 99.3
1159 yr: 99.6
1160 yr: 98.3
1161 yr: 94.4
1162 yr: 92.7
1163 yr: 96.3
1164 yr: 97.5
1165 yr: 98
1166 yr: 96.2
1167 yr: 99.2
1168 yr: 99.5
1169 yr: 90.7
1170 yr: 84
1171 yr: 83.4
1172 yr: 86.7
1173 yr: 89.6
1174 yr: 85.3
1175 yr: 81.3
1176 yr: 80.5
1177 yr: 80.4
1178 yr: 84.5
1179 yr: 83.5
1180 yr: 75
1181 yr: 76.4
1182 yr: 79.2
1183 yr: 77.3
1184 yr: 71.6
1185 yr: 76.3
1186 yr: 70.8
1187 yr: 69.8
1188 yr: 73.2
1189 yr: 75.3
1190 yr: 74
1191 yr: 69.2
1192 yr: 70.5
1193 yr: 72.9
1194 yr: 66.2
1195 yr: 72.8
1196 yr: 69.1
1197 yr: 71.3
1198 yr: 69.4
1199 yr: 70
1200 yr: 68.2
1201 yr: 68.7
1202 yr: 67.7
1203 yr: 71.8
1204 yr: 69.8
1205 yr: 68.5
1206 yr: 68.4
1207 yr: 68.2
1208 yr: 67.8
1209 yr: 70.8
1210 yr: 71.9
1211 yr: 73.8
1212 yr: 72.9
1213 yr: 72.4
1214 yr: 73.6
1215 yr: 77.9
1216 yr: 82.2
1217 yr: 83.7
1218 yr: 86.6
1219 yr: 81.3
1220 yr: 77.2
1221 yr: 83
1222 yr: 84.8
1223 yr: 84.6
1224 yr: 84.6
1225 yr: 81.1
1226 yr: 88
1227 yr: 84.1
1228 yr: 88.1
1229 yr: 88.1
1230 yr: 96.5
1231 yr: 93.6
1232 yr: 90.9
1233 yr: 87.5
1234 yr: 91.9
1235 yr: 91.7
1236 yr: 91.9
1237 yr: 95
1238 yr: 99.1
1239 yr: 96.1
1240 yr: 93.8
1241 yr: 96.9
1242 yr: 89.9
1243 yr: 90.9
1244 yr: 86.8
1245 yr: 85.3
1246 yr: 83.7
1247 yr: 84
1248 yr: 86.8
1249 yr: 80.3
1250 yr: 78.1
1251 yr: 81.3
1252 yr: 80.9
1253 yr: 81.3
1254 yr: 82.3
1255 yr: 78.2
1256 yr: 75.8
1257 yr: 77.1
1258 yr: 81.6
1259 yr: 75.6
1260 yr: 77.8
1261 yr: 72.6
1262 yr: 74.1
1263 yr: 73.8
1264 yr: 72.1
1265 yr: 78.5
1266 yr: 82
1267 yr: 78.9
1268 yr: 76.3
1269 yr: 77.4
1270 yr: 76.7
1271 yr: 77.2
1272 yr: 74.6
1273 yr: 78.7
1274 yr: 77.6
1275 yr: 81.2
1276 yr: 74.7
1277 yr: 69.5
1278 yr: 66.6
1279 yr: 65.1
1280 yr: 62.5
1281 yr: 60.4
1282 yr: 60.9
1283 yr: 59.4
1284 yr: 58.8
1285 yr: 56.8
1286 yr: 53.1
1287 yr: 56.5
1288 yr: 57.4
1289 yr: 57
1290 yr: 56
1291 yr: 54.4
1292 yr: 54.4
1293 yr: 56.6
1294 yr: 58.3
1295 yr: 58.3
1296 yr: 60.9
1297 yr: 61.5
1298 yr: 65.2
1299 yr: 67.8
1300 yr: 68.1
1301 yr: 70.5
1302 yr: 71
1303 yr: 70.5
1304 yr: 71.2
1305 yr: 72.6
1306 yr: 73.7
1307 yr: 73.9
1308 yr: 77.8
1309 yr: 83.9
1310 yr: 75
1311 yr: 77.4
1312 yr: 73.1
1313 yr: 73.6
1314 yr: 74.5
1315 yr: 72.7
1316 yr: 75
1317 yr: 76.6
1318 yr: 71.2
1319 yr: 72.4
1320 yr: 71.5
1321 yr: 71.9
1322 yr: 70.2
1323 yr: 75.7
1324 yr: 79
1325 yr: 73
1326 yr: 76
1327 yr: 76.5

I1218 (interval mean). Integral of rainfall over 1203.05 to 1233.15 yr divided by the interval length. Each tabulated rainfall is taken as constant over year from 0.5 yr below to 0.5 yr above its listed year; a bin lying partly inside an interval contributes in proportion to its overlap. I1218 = 79.9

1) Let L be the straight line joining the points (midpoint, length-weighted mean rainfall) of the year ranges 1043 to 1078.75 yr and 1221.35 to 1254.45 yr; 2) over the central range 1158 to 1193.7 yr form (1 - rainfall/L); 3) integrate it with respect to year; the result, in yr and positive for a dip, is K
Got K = 7.9 yr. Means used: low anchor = 144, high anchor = 87.9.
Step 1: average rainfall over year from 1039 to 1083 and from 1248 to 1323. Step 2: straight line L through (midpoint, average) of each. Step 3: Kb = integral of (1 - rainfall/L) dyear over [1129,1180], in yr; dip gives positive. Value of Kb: 6.2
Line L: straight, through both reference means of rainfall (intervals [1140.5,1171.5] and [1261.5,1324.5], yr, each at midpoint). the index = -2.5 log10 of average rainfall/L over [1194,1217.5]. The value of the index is 0.24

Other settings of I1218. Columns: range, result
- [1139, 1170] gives 102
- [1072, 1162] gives 108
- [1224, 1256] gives 87.6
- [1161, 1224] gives 78.5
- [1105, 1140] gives 101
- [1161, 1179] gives 89.7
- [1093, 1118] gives 104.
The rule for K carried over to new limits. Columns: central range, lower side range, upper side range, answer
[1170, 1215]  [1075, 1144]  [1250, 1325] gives 7.99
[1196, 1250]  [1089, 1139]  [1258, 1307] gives -0.84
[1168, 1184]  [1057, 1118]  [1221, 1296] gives 2.54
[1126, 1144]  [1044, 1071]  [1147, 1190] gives 0.79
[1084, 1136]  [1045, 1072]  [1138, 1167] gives 7.02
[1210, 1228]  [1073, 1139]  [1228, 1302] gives 0.96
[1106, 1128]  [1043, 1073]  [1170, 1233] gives 3.09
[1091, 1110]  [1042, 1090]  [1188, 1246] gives 2.62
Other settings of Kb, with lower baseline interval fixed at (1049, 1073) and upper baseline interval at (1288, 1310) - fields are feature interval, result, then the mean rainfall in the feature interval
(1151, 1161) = 0.9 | 103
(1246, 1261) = 0.1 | 80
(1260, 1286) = 1.1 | 71.2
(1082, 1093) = 1.9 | 112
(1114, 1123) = 1.6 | 102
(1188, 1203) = 4.4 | 70.5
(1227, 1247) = -1.2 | 91.1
